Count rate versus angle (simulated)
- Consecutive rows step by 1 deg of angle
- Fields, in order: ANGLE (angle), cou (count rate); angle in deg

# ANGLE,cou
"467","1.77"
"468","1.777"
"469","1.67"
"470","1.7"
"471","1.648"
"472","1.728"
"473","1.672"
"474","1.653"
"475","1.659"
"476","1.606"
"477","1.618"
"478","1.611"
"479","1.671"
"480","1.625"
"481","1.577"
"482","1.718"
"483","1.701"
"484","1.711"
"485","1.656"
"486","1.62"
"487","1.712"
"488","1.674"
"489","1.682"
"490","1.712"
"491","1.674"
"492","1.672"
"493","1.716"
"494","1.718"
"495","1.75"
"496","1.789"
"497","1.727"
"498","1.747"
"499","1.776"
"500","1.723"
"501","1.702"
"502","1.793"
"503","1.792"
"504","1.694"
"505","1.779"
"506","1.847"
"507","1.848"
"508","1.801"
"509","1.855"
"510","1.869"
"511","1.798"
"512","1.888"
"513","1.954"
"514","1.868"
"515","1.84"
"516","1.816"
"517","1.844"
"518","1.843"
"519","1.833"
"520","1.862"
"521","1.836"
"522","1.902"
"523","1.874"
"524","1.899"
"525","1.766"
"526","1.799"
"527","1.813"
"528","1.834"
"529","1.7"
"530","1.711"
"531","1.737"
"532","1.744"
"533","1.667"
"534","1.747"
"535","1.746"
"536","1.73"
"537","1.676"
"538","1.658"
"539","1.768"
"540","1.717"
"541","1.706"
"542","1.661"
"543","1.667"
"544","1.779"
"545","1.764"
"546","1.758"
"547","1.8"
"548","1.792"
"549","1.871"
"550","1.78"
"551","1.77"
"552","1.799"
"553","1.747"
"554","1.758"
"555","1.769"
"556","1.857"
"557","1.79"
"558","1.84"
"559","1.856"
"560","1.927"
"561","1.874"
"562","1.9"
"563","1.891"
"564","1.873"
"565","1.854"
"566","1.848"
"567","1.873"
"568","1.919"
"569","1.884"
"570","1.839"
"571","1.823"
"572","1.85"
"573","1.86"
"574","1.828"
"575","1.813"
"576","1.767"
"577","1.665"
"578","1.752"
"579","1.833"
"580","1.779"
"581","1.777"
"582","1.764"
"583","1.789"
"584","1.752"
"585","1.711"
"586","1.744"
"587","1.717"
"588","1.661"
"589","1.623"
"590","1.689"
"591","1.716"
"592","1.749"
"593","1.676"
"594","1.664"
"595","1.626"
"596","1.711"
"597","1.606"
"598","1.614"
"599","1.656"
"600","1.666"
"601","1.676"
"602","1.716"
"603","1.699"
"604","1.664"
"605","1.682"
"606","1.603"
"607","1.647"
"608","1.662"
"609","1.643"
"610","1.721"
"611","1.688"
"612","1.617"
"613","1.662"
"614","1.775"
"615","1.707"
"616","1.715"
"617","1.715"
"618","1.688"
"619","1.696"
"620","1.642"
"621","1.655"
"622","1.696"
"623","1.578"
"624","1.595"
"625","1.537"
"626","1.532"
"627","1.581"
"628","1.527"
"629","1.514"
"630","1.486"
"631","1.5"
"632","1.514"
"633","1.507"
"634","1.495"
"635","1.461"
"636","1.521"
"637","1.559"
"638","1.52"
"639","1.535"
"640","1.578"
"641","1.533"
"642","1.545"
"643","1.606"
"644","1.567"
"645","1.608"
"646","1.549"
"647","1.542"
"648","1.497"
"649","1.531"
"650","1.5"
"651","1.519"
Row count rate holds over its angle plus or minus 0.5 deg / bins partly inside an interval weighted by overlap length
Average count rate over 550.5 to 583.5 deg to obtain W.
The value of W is 1.82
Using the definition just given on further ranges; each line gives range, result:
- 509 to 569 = 1.81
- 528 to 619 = 1.75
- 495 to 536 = 1.8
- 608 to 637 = 1.61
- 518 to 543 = 1.77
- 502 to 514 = 1.83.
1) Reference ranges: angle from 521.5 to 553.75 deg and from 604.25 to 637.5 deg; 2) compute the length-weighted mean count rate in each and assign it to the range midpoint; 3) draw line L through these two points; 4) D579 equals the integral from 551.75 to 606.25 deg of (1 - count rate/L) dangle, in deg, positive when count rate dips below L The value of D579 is -2.5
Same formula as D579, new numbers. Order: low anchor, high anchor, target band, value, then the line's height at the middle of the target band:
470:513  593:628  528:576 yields -2.97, 1.69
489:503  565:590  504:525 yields -1.25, 1.74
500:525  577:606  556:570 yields -0.97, 1.75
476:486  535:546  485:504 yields -0.61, 1.67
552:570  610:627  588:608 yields 0.66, 1.72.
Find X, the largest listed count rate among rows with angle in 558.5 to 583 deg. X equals 1.927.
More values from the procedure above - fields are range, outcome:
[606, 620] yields 1.775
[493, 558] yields 1.954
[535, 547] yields 1.8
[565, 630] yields 1.919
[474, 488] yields 1.718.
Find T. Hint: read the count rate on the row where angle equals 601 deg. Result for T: 1.676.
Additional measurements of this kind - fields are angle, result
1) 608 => 1.662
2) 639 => 1.535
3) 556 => 1.857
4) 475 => 1.659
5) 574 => 1.828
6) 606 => 1.603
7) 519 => 1.833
